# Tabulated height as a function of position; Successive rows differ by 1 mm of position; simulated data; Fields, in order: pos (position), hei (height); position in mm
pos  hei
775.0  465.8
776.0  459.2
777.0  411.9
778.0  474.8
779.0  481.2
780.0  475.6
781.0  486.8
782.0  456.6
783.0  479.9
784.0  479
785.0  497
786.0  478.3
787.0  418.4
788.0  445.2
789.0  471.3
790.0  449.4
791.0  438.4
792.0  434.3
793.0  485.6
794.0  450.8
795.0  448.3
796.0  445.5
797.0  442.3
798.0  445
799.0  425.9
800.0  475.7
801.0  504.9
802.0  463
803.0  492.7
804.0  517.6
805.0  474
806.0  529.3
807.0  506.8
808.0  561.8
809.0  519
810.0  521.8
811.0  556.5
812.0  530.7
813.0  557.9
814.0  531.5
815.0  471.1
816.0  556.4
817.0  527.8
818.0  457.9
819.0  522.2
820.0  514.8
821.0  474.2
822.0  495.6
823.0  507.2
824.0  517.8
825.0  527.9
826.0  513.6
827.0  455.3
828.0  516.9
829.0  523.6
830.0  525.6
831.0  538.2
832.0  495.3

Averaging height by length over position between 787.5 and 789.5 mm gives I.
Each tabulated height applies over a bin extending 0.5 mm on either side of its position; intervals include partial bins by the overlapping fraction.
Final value 458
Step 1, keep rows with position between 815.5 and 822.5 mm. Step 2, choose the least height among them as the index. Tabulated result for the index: 457.9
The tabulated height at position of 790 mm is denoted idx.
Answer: 449.4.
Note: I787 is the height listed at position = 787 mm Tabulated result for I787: 418.4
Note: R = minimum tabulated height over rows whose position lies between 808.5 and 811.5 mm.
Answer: 519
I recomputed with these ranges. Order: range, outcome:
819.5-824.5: 502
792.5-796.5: 458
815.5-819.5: 516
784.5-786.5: 488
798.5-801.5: 469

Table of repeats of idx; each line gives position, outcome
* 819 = 522.2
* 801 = 504.9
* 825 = 527.9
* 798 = 445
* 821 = 474.2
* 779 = 481.2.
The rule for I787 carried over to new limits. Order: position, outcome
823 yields 507.2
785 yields 497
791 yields 438.4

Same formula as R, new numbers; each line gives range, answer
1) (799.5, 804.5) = 463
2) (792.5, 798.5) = 442.3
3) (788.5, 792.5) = 434.3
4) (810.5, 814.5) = 530.7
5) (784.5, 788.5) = 418.4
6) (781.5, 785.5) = 456.6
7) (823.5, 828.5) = 455.3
